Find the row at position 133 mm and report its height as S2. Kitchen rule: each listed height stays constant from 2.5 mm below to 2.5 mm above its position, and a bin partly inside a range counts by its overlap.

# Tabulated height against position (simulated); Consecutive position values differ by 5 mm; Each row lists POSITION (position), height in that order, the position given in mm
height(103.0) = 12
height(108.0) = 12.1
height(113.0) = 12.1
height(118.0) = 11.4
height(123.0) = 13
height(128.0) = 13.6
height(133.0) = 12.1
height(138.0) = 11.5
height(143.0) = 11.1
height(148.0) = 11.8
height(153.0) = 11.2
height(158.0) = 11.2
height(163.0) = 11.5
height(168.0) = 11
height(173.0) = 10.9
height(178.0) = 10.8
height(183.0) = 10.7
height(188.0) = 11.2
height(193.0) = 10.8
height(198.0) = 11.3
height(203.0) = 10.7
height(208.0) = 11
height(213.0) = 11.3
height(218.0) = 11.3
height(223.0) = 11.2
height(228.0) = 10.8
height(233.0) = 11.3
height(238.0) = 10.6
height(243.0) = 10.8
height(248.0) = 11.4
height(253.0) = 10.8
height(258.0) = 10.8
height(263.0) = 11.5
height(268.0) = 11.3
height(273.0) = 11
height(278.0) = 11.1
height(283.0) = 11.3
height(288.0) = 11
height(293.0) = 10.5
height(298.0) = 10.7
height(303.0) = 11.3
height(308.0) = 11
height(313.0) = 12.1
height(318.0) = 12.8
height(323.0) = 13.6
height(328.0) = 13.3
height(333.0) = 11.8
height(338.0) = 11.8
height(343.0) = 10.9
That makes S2 12.1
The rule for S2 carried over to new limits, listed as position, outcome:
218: 11.3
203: 10.7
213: 11.3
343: 10.9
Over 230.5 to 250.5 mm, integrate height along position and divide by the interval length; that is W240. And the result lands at 11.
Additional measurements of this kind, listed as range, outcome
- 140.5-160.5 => 11.3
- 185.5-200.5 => 11.1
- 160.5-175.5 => 11.1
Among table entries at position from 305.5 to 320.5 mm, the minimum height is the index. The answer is 11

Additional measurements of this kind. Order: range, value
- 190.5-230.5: 10.7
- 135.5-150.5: 11.1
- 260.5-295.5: 10.5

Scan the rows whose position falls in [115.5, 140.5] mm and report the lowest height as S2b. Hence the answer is 11.4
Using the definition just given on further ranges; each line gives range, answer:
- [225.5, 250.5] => 10.6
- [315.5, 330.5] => 12.8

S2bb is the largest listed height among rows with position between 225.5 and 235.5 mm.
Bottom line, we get 11.3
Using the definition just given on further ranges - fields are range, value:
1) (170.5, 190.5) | 11.2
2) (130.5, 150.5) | 12.1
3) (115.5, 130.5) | 13.6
